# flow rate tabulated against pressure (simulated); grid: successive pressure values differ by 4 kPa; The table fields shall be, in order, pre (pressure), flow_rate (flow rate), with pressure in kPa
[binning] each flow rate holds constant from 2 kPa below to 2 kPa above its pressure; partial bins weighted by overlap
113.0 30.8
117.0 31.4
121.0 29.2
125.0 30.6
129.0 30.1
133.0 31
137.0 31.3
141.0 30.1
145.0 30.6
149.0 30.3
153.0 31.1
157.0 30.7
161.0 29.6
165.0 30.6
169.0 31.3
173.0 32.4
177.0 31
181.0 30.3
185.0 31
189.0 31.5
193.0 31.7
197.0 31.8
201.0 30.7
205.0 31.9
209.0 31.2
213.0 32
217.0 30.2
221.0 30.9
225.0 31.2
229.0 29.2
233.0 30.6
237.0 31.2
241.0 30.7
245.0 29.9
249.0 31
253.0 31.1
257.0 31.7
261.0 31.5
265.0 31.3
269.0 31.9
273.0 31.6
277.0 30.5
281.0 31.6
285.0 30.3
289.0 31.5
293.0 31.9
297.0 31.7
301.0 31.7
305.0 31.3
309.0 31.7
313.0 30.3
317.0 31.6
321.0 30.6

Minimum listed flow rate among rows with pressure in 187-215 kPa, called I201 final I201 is 30.7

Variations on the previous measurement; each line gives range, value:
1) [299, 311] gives 31.3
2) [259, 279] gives 30.5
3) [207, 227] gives 30.2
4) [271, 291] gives 30.3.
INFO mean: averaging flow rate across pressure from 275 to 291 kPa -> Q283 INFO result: 31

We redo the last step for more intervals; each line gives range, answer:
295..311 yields 31.6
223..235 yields 30.3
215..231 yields 30.4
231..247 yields 30.6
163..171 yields 31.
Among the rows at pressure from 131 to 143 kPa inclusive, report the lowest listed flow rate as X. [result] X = 30.1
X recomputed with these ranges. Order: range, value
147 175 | 29.6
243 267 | 29.9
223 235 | 29.2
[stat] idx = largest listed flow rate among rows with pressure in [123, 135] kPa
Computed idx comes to 31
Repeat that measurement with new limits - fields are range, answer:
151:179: 32.4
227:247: 31.2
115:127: 31.4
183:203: 31.8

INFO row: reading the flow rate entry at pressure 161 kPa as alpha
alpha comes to 29.6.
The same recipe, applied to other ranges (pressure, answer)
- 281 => 31.6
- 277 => 30.5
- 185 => 31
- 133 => 31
